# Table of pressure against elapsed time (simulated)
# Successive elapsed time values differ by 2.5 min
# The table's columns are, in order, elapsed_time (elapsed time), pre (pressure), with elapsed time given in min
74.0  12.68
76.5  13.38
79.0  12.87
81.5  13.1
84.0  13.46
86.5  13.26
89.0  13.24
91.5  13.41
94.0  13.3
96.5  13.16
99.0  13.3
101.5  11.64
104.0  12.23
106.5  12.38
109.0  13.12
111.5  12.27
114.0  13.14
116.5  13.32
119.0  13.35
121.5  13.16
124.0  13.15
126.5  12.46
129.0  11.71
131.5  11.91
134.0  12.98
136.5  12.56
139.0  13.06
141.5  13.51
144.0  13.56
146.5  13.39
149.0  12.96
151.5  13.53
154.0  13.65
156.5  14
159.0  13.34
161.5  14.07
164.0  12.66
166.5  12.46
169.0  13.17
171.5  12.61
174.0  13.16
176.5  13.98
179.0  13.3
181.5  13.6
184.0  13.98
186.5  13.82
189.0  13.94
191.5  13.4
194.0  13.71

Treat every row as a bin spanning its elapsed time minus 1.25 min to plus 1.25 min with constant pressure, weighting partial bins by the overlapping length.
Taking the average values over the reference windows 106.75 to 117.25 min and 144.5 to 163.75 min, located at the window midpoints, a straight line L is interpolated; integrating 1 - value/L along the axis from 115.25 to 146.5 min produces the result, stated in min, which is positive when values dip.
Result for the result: 0.6 min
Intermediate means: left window 12.9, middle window 12.9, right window 13.5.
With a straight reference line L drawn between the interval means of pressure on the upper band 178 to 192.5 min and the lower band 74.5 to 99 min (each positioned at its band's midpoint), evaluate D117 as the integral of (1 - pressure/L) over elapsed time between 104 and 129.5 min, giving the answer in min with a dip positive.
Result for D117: 1.1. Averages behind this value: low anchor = 13.2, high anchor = 13.7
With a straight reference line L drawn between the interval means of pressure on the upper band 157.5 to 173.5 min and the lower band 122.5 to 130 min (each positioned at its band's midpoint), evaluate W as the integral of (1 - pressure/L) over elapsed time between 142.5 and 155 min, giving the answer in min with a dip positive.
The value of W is -0.58 min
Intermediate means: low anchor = 12.5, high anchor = 13.1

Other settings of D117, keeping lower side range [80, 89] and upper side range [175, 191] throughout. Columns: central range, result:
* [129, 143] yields 0.8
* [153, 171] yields 0.4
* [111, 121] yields 0.2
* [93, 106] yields 0.6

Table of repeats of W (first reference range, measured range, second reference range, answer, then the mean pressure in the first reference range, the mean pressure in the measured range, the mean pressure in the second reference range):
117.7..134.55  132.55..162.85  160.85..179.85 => -1.1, 12.7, 13.4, 13.1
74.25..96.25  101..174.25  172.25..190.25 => 2.7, 13.2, 13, 13.7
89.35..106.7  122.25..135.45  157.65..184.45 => 0.6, 12.8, 12.5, 13.3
